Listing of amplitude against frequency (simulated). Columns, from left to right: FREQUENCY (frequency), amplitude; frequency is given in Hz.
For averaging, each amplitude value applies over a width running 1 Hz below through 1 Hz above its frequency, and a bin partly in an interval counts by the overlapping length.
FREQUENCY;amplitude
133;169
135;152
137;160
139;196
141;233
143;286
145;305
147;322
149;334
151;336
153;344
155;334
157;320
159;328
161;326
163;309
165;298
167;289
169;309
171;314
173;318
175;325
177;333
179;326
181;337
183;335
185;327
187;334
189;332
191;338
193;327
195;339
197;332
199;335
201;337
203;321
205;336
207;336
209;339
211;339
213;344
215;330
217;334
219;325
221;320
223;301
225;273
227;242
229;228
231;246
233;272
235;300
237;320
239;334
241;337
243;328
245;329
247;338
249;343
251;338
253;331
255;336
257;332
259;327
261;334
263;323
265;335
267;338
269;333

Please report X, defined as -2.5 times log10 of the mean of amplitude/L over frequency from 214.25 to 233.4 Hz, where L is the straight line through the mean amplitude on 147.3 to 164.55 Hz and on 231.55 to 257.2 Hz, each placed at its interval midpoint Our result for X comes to 0.14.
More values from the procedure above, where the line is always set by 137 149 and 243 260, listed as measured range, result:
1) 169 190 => -0.14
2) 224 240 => 0.16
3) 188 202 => -0.13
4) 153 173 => -0.14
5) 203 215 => -0.10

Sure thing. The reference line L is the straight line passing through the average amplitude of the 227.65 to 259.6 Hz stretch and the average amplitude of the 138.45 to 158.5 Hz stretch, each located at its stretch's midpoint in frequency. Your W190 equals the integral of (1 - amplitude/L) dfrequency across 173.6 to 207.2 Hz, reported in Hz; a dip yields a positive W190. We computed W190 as -2.6 Hz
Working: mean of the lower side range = 304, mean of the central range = 332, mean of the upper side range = 314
